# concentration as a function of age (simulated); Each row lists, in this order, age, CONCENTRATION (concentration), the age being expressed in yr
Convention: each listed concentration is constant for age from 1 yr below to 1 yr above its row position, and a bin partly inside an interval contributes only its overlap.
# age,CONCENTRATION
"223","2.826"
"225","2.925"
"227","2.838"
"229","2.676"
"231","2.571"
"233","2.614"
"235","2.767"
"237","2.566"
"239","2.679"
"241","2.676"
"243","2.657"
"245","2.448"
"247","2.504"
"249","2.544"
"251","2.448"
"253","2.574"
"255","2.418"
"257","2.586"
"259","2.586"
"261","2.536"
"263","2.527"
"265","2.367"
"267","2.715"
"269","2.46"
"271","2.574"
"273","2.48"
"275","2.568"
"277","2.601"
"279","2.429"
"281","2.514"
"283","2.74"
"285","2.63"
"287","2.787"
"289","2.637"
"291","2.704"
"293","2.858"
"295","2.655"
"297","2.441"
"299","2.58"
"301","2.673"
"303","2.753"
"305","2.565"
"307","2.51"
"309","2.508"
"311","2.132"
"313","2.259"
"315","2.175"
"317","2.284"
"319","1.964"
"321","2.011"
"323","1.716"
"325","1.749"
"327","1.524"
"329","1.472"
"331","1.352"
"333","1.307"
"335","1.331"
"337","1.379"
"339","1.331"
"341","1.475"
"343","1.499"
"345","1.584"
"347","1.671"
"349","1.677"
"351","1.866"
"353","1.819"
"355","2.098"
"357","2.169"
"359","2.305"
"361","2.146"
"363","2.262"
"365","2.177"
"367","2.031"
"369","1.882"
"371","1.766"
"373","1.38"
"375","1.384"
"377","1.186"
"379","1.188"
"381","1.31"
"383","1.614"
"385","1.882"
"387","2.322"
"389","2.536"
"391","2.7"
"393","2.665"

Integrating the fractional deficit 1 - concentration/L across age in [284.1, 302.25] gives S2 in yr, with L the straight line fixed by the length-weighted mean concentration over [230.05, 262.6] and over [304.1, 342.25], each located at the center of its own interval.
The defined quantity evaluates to -4.6 yr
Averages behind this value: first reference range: 2.57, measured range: 2.66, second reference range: 1.84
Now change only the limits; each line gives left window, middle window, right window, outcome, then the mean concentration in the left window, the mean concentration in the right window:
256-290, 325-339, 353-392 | 4.9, 2.57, 1.91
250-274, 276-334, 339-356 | -4.8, 2.52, 1.69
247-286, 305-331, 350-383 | 1.8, 2.54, 1.8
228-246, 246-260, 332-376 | -0.1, 2.63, 1.75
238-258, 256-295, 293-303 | 0.0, 2.55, 2.63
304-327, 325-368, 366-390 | 3.8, 2.14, 1.71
